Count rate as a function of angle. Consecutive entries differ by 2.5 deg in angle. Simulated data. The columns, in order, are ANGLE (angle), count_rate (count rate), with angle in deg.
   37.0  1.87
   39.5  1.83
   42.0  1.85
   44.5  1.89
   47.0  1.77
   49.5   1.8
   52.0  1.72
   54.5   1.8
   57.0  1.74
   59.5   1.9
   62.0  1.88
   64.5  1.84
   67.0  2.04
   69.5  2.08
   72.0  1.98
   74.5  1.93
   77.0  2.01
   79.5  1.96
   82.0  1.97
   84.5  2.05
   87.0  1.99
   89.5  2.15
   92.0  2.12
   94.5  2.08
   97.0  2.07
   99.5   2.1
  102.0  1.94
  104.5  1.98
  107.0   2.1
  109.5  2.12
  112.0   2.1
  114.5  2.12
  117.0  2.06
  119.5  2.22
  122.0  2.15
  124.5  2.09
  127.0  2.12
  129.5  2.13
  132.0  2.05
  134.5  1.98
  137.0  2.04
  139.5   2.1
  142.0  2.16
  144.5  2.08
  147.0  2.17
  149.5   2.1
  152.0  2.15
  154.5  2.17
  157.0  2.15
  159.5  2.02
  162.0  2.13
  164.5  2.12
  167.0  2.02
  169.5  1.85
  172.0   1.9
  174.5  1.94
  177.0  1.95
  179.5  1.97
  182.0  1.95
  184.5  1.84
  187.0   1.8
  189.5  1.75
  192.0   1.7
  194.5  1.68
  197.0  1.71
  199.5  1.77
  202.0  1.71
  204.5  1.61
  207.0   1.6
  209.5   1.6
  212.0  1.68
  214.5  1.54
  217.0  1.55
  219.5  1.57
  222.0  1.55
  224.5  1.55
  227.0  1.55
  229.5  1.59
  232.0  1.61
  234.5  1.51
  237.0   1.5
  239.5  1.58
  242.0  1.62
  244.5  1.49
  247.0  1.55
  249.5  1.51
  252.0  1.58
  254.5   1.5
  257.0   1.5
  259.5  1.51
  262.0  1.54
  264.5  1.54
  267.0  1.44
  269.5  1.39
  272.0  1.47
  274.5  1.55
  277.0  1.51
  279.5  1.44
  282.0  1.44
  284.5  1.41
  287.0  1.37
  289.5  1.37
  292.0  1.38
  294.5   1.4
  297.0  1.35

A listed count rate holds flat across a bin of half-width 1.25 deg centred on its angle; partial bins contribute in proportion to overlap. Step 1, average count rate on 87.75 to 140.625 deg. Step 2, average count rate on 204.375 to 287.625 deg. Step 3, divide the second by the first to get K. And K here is 0.7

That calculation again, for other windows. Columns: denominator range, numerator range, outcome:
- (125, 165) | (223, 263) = 0.73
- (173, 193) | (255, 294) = 0.78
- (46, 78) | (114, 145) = 1.11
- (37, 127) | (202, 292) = 0.77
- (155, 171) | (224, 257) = 0.75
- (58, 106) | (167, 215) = 0.89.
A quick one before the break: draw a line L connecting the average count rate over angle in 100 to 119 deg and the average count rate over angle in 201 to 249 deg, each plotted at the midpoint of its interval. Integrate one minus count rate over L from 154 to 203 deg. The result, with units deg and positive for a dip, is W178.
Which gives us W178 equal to -3.5 deg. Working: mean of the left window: 2.07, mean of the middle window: 1.9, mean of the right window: 1.58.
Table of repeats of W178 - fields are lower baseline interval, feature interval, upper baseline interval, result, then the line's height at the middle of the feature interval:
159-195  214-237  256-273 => 1.63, 1.67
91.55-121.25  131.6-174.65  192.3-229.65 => -4.36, 1.88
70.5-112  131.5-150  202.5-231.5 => -2.27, 1.86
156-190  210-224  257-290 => 1.32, 1.74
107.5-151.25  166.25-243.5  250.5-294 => 3.11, 1.77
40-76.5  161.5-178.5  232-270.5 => -3.16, 1.67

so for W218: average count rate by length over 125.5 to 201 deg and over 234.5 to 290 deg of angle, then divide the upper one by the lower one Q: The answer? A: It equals 0.75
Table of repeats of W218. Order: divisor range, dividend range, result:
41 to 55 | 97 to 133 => 1.16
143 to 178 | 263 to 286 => 0.71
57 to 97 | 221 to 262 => 0.77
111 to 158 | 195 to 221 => 0.77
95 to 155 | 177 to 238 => 0.80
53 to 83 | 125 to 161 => 1.09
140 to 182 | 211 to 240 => 0.76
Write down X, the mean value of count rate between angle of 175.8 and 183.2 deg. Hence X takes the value 1.96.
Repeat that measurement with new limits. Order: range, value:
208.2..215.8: 1.61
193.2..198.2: 1.69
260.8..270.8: 1.48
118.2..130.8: 2.14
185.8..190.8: 1.77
